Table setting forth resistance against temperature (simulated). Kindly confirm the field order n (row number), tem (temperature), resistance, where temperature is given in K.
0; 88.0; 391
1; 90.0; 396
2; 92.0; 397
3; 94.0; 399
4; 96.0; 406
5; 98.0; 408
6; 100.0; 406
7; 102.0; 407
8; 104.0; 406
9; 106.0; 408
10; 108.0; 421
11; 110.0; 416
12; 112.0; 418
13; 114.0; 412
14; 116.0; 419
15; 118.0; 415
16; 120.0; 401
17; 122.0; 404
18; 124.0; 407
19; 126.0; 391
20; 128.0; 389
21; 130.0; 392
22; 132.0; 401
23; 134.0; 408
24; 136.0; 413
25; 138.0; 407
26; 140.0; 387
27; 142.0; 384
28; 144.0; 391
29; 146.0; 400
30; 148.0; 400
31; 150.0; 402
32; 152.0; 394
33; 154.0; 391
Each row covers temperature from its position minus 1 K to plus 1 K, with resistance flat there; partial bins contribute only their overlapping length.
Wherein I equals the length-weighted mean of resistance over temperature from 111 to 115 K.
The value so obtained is 415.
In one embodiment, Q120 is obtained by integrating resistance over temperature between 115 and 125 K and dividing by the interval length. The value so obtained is 409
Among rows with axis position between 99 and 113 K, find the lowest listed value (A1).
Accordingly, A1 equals 406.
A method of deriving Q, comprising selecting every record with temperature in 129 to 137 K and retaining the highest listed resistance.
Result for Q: 413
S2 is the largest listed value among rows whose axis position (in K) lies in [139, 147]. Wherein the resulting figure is 400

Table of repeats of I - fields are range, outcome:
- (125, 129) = 390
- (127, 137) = 401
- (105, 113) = 416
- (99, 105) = 406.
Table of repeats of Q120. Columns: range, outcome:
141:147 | 392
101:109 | 410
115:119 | 417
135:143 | 398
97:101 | 407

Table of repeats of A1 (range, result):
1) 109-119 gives 412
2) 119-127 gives 391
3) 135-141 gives 387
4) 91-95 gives 397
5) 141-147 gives 384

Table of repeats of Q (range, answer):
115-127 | 419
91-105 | 408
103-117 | 421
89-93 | 397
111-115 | 418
